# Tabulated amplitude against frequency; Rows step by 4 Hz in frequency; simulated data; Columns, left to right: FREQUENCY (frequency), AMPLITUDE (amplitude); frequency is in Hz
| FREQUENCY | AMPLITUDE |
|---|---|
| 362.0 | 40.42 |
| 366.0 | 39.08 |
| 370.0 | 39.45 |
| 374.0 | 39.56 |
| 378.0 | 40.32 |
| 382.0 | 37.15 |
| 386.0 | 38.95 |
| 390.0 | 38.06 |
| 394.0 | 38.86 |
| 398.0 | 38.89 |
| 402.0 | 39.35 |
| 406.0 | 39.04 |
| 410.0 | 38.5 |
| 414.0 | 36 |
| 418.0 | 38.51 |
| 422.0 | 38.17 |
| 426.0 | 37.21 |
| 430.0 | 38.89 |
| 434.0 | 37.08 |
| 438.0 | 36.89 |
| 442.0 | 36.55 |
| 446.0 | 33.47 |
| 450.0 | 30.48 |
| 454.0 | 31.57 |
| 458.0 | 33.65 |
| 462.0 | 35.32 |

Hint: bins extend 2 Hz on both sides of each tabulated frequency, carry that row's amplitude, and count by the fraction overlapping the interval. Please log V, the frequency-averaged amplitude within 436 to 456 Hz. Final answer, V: 33.8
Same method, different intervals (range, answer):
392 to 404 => 39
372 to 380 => 39.9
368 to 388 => 39.1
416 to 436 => 38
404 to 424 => 38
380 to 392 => 38.1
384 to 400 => 38.7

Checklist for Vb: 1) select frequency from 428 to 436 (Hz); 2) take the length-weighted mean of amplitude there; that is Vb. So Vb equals 38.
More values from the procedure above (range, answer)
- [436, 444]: 36.7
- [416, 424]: 38.3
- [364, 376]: 39.4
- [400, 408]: 39.2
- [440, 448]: 35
